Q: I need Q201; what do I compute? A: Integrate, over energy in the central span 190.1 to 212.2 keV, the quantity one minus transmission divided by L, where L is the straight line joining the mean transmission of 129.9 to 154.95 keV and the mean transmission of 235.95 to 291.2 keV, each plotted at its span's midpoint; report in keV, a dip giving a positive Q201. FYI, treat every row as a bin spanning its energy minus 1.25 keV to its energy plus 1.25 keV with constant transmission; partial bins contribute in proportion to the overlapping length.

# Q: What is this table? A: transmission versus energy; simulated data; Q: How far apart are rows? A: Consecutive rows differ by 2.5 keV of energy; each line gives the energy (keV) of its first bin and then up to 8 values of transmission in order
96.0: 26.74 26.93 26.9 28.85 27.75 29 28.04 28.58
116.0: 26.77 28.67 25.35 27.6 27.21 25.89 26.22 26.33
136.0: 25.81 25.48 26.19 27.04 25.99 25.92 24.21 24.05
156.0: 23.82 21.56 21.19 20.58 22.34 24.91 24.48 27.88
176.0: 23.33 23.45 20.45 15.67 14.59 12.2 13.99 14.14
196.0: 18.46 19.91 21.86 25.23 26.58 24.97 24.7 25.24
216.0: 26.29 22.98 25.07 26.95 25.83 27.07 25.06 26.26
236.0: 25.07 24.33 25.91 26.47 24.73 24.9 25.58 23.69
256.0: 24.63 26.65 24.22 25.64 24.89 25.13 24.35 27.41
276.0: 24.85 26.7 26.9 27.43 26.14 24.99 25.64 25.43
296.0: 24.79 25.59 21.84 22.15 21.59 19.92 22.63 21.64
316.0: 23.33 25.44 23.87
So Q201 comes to 3.80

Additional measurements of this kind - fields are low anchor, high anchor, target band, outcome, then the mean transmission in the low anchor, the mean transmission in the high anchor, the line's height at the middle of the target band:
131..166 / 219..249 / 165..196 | 6.4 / 24.5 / 25.6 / 24.9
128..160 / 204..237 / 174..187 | 2.7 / 25.2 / 25.5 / 25.4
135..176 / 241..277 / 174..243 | 6.5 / 24.4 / 25.3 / 24.8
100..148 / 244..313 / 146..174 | 2.9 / 27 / 24.7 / 26.5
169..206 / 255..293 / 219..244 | -3.0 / 20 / 25.7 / 22.9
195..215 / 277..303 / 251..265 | -0.2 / 23.5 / 25.4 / 24.7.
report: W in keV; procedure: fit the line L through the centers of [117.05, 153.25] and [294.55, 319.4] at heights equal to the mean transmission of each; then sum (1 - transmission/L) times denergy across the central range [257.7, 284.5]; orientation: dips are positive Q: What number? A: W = -2.5 keV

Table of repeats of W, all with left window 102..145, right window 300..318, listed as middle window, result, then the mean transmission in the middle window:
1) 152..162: 1.3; 22.7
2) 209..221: -0.1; 24.8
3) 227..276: -3.7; 25.4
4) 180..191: 4.3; 15.4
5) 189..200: 3.8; 16.4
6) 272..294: -3.3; 26.2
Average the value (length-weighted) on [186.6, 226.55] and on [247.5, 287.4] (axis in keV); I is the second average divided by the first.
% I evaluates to 1.2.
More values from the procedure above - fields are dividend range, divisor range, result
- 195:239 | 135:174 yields 1.01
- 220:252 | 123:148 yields 0.97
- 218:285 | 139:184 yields 1.08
